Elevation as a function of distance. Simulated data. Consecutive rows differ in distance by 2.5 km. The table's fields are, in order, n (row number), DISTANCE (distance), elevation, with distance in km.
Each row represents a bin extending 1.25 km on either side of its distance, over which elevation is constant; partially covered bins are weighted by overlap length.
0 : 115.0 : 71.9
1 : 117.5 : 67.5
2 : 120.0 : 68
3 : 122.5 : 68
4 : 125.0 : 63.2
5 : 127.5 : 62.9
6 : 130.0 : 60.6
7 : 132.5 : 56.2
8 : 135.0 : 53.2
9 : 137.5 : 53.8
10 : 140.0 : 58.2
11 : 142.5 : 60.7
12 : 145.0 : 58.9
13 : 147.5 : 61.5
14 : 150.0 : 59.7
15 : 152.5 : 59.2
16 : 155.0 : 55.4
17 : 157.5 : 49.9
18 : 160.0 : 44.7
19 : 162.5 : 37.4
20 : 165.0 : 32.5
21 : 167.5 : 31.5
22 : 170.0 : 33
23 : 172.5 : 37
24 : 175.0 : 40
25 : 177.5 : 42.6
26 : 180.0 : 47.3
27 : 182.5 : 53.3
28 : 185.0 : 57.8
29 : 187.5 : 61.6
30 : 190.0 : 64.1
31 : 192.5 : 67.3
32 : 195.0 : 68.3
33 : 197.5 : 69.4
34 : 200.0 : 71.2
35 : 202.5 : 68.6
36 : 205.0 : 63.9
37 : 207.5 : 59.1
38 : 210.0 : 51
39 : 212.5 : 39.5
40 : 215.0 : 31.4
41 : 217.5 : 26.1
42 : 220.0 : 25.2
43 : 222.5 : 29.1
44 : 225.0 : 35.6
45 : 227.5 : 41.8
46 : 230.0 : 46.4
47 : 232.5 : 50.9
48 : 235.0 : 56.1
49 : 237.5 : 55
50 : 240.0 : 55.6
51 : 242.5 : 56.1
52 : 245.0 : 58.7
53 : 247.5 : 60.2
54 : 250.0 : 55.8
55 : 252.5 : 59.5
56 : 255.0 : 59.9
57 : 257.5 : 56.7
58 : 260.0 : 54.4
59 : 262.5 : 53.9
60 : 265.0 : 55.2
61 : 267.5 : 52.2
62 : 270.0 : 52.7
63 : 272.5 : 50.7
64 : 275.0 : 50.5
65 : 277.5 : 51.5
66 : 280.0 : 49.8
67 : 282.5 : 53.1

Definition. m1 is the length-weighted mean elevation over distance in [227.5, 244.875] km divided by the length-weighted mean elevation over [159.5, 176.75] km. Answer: 1.5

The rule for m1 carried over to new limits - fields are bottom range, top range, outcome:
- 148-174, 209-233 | 0.83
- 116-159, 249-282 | 0.90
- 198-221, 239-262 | 1.16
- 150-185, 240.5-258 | 1.31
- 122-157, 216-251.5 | 0.79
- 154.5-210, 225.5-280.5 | 1.02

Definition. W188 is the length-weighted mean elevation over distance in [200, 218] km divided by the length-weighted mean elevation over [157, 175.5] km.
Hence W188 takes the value 1.35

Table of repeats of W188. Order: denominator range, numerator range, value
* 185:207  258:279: 0.80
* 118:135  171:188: 0.76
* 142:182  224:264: 1.15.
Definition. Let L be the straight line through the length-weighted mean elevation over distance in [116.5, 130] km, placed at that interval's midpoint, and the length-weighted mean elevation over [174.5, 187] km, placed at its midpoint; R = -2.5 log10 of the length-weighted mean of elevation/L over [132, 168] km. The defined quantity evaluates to 0.13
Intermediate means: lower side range 65.4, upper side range 49.5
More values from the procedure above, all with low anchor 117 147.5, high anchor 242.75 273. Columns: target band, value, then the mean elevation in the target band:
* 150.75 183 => 0.34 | 43.4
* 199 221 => 0.19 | 48.5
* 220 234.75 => 0.37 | 40.5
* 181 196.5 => -0.06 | 61.9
